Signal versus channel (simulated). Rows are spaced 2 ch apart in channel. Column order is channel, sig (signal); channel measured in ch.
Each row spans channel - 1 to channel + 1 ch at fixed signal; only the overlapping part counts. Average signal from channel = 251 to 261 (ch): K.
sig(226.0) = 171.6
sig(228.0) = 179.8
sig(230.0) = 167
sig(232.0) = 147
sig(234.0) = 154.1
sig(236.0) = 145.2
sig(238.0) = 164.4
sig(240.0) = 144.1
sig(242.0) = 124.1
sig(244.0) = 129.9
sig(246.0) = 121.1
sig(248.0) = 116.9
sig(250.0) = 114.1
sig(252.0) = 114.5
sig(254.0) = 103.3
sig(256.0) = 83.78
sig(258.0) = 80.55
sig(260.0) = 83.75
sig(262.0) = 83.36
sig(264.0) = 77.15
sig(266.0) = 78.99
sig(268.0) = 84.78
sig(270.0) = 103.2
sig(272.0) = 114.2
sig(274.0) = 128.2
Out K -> 93.2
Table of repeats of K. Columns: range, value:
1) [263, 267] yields 78.1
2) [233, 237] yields 150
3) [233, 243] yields 146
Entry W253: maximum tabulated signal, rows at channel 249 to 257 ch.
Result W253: 114.5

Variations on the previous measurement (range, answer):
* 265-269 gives 84.78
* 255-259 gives 83.78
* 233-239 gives 164.4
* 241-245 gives 129.9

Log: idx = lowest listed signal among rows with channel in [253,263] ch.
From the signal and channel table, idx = 80.55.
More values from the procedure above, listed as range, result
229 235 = 147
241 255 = 103.3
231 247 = 121.1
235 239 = 145.2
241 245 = 124.1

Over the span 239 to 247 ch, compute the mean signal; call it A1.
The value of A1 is 130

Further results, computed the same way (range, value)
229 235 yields 156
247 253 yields 115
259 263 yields 83.6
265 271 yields 89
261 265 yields 80.3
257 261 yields 82.2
